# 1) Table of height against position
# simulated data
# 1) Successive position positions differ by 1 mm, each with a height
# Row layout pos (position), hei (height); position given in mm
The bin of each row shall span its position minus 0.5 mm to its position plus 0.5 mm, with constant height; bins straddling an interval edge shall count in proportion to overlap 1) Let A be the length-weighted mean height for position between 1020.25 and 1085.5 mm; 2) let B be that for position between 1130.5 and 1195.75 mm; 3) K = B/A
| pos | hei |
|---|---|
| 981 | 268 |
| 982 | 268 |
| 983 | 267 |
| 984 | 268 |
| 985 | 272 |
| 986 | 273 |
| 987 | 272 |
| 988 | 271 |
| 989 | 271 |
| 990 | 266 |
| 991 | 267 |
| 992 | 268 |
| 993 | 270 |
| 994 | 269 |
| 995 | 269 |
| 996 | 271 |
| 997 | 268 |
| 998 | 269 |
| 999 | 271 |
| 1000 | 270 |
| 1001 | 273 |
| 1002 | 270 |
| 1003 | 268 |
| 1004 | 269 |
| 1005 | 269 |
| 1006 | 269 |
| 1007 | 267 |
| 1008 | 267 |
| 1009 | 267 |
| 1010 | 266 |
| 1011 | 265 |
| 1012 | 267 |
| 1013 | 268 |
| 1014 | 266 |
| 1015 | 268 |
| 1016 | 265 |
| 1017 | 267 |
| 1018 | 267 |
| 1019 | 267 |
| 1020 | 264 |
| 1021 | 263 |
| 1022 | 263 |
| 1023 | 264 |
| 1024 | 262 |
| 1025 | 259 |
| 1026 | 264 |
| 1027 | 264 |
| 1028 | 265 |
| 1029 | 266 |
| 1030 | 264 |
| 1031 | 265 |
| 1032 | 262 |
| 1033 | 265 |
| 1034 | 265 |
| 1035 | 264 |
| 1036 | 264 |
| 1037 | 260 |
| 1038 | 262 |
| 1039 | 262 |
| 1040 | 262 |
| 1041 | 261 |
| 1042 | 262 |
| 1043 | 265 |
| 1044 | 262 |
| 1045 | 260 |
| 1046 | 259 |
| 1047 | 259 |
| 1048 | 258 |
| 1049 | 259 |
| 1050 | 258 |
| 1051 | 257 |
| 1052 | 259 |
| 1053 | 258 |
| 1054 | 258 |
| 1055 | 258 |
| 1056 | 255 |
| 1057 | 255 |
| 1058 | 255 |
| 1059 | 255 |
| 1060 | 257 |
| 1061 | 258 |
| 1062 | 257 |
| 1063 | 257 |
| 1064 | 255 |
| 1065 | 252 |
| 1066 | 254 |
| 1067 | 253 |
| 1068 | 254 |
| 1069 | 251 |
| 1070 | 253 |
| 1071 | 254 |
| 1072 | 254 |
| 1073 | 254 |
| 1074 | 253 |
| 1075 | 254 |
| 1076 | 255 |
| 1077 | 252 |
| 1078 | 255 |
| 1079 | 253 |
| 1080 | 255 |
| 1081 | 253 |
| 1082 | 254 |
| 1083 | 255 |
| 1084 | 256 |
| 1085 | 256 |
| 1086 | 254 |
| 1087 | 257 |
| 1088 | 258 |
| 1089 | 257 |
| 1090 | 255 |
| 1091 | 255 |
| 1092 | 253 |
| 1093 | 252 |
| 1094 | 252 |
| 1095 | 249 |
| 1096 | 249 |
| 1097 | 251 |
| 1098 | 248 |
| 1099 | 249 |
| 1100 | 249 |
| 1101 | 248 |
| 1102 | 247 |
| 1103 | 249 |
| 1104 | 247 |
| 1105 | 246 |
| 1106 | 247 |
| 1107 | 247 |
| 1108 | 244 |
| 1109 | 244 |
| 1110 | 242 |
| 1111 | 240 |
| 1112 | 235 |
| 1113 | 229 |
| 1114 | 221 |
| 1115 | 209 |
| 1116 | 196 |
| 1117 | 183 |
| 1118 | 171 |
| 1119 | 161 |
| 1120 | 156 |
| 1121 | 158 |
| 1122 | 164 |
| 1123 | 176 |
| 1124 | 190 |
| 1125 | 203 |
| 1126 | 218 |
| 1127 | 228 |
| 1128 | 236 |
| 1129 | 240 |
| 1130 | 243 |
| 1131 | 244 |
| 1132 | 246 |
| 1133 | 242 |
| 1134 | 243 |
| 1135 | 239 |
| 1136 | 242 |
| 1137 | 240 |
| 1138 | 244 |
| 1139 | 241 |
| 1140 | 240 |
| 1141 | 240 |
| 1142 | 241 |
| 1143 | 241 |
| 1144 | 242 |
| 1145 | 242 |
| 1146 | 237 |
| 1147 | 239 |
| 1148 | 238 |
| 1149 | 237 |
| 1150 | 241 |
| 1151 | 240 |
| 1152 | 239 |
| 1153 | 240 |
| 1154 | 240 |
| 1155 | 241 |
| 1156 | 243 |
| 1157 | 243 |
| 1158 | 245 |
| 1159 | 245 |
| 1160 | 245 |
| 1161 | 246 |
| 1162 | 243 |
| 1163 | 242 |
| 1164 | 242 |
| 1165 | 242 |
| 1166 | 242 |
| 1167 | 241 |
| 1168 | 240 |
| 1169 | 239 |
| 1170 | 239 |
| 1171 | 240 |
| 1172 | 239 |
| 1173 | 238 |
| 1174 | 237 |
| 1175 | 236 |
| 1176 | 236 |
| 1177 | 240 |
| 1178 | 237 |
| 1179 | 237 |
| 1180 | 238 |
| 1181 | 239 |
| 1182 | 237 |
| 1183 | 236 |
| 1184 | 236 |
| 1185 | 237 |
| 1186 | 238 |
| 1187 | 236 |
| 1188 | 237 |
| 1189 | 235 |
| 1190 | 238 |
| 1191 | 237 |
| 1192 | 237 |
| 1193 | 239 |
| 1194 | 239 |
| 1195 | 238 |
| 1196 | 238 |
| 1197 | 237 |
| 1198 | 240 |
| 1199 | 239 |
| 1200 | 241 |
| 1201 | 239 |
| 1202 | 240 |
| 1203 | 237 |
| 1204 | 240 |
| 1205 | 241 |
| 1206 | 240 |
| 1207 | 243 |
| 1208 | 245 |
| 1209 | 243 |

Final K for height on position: 0.93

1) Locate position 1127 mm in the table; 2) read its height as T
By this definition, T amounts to 228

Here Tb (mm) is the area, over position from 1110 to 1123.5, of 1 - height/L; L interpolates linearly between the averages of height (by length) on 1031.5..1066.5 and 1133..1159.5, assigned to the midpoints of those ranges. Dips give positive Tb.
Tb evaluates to 2.9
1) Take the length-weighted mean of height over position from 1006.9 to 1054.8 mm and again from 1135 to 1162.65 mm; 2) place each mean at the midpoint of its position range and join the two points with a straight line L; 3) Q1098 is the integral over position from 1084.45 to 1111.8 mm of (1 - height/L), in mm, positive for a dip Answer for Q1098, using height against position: 0.11 mm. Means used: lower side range 263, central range 250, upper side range 241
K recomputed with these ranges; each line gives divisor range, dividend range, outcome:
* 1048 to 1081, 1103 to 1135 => 0.86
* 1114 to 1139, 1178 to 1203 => 1.12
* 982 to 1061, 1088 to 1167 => 0.88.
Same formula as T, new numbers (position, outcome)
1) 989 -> 271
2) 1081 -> 253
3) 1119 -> 161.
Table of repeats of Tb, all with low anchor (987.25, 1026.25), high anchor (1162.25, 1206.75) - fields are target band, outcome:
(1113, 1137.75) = 3.7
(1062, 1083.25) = 0.2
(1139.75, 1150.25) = 0.2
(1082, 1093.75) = 0.0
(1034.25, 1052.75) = 0.0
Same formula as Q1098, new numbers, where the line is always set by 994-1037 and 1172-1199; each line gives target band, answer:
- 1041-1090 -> 0.32 mm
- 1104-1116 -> 0.71 mm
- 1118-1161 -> 2.93 mm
